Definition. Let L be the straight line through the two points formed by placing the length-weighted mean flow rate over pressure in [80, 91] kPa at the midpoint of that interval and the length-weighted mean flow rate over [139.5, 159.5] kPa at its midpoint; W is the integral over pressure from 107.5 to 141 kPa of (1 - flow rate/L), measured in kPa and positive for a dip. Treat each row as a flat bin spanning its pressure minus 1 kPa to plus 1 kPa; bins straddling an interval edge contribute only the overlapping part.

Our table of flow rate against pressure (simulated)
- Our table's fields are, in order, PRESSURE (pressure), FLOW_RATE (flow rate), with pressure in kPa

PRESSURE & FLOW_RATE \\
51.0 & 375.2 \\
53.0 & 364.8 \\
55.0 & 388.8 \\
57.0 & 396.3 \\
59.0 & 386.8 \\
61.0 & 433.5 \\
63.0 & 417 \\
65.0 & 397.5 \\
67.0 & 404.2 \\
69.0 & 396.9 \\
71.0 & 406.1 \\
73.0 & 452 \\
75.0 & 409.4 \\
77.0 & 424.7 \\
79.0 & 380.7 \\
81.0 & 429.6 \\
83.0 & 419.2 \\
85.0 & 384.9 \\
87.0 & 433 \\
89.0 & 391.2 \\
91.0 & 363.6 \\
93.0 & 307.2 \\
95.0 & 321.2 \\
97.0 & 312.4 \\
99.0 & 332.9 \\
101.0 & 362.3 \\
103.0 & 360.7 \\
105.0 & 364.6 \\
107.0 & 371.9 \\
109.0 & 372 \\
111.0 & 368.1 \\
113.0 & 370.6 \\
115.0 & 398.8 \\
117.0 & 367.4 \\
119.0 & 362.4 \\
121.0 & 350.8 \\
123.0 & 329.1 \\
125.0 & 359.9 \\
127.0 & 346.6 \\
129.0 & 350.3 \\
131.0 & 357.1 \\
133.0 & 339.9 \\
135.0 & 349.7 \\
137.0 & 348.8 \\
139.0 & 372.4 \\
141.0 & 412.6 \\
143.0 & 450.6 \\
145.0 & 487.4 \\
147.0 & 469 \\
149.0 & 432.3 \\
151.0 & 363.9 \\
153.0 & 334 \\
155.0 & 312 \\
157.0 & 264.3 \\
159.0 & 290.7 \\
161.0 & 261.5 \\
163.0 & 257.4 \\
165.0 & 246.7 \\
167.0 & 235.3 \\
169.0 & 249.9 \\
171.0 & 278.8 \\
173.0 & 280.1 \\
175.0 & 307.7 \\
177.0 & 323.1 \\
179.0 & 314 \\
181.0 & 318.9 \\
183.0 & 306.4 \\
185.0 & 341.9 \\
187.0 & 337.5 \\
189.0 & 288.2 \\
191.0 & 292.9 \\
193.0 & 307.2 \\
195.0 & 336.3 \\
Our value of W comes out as 2.7 kPa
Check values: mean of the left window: 407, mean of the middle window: 361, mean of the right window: 384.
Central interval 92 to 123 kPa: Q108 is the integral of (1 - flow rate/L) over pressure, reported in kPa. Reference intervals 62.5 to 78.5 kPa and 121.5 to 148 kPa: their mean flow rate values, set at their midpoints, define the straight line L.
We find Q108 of 3.2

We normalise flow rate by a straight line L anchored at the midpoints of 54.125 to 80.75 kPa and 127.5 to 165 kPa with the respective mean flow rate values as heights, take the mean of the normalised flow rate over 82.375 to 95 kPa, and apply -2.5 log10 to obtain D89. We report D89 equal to 0.05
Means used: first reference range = 408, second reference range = 355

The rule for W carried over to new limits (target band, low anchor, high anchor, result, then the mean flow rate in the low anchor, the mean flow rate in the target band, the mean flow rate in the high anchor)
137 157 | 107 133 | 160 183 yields -4.7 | 361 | 394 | 281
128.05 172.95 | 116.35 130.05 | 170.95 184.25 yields -1.0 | 352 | 338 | 307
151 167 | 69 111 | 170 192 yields 2.1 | 380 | 283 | 308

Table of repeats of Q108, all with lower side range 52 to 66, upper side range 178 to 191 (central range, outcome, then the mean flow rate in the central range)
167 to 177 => 1.4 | 279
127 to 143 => -0.8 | 366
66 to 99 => -0.4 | 388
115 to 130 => 0.0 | 355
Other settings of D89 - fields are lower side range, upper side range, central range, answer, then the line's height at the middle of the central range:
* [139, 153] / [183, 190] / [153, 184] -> 0.27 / 366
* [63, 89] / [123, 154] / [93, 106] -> 0.18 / 401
